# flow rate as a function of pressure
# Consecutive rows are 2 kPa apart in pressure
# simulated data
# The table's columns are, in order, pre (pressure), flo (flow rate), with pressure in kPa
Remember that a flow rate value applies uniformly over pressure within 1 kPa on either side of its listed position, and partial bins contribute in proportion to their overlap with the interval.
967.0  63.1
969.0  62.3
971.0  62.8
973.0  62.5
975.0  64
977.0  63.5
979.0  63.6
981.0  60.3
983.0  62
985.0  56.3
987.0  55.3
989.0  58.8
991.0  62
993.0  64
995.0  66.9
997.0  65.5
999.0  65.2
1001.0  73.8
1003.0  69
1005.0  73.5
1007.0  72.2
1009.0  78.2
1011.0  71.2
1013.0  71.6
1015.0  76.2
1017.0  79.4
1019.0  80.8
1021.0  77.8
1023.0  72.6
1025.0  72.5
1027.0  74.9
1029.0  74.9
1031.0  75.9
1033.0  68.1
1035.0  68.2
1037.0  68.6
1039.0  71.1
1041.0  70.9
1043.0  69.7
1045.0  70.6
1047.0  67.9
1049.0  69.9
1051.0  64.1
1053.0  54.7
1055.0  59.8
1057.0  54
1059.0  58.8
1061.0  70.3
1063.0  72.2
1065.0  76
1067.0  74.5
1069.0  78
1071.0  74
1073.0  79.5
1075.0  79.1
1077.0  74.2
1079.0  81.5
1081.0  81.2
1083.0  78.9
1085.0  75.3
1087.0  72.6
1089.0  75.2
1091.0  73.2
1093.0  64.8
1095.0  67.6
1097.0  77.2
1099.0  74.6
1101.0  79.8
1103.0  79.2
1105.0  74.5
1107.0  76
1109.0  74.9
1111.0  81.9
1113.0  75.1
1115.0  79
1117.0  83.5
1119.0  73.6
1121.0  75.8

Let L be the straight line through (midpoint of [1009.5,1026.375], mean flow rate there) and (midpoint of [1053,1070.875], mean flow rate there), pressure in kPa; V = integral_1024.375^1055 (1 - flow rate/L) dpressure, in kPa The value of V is 1.0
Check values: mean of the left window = 75.3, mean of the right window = 67.5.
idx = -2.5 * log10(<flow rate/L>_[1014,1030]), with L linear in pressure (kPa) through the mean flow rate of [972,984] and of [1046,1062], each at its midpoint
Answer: -0.214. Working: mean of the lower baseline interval 62.6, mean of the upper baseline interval 62.4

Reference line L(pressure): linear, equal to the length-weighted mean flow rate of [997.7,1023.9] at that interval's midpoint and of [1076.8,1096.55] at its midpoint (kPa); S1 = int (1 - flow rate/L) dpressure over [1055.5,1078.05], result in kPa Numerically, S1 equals 0.83 kPa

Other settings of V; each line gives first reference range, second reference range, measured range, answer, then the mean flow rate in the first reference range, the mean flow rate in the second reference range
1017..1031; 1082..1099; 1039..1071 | 2.9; 75.9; 73.2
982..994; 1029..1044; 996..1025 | -3.8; 59.7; 70.7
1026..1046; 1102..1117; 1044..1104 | 2.1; 71.3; 77.6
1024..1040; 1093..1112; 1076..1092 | -0.4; 71.8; 75.6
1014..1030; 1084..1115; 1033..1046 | 1.1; 76.1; 74.9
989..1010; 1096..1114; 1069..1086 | -0.7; 68.5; 77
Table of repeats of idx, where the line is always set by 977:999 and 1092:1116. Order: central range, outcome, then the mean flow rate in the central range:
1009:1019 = -0.17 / 75.6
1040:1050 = -0.02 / 69.8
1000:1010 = -0.15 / 73.3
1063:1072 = -0.06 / 75.2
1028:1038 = -0.06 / 71.1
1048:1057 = 0.13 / 61.2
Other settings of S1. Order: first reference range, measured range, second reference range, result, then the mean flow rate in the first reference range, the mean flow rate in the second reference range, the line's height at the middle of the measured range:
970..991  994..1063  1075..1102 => -3.0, 61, 75.2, 67.3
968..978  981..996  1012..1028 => 1.4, 63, 75.7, 67.2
